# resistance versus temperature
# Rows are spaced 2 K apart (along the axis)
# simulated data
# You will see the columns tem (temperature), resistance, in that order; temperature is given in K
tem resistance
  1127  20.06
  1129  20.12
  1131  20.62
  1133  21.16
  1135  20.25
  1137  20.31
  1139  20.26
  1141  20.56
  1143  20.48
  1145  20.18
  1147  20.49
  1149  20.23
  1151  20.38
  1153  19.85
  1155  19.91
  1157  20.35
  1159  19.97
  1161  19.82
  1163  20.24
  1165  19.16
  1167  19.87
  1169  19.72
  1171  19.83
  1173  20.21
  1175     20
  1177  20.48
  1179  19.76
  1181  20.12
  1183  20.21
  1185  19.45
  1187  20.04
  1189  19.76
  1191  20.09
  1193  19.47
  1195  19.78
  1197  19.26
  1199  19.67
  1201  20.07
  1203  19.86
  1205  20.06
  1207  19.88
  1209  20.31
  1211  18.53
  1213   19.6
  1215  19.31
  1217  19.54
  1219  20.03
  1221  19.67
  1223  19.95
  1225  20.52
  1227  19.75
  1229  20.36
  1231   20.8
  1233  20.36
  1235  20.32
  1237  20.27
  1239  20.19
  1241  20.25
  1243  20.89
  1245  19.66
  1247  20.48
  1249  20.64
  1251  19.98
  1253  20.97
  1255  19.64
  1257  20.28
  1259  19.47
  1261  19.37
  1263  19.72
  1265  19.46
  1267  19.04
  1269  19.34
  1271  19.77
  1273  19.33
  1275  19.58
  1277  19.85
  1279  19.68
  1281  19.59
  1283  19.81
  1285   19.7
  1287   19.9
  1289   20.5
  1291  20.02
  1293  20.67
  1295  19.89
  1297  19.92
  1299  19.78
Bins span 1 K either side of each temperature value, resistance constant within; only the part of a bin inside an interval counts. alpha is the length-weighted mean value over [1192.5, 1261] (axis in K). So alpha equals 20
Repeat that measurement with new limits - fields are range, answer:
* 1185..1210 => 19.8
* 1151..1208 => 19.9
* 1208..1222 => 19.6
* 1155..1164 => 20.1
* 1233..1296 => 20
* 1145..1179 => 20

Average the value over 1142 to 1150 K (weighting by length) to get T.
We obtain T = 20.3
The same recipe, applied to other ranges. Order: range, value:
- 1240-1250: 20.4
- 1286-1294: 20.3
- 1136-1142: 20.4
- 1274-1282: 19.7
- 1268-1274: 19.5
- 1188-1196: 19.8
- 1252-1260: 20.1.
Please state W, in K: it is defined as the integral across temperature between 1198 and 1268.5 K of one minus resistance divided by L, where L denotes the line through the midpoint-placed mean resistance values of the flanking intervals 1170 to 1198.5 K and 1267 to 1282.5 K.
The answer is -0.9 K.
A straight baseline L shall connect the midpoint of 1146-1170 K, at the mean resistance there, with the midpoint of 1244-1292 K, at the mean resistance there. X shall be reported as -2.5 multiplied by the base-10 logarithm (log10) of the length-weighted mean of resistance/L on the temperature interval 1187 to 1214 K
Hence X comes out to 0.011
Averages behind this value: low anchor 20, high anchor 19.8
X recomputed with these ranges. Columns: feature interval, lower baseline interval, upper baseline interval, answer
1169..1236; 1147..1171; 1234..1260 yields 0.011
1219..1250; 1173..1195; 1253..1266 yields -0.024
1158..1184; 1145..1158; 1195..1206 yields 0.004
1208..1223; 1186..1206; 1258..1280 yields 0.007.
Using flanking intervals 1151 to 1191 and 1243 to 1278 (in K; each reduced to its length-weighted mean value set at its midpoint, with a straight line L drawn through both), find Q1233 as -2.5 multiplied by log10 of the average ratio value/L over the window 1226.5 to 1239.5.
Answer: -0.02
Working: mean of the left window 19.9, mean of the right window 19.8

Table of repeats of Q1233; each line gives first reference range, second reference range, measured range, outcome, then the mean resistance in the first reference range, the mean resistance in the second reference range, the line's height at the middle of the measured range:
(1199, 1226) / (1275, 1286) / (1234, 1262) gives -0.02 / 19.8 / 19.7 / 19.7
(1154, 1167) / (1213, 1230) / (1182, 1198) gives 0.01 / 19.9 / 19.9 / 19.9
